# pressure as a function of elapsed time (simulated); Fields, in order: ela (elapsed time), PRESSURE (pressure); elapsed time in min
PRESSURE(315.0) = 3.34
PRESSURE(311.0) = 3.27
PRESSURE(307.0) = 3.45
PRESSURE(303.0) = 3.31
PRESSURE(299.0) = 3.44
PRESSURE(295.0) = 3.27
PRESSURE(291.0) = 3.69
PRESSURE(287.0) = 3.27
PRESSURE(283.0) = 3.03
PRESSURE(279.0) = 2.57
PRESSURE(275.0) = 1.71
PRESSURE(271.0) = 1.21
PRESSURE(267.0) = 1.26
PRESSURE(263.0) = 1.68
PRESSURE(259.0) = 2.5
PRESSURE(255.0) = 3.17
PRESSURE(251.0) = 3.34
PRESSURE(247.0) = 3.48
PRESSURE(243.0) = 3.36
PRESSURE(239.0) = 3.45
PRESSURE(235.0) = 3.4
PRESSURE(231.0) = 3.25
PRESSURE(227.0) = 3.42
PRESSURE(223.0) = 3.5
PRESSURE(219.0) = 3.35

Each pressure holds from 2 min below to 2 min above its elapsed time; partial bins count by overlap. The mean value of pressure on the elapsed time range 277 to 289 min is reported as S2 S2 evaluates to 2.96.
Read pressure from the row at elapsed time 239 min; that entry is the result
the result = 3.45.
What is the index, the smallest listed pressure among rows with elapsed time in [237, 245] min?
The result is 3.36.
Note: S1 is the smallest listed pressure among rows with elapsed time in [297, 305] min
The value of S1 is 3.31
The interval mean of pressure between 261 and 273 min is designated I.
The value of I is 1.38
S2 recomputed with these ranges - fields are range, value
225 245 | 3.38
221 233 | 3.39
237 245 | 3.41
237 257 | 3.36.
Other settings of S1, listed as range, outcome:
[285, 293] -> 3.27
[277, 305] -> 2.57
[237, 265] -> 1.68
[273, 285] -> 1.71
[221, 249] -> 3.25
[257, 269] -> 1.26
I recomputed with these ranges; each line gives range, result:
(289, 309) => 3.43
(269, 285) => 2.13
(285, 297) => 3.41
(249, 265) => 2.67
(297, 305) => 3.38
